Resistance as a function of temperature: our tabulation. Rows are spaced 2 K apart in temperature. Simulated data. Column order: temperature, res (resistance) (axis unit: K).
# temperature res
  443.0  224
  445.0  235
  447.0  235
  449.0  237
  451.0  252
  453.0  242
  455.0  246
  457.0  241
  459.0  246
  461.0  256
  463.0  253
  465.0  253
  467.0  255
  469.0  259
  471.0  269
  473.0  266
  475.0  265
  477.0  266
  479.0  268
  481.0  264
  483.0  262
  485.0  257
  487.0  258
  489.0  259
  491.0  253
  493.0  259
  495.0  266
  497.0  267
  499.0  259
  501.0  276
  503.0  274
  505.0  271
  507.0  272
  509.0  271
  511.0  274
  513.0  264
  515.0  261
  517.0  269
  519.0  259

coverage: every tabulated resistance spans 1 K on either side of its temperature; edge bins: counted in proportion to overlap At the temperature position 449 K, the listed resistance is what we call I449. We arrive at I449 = 237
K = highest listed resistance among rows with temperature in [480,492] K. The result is 264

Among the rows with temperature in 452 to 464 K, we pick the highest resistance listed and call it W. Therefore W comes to 256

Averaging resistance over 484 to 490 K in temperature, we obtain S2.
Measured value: 258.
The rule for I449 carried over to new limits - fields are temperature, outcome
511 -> 274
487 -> 258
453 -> 242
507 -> 272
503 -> 274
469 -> 259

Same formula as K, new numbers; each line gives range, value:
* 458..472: 269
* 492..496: 266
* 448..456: 252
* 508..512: 274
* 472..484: 268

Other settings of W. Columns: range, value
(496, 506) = 276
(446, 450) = 237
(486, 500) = 267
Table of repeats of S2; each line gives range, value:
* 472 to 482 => 266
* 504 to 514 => 270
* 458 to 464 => 252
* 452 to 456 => 244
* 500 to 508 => 273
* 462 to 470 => 255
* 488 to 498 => 261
